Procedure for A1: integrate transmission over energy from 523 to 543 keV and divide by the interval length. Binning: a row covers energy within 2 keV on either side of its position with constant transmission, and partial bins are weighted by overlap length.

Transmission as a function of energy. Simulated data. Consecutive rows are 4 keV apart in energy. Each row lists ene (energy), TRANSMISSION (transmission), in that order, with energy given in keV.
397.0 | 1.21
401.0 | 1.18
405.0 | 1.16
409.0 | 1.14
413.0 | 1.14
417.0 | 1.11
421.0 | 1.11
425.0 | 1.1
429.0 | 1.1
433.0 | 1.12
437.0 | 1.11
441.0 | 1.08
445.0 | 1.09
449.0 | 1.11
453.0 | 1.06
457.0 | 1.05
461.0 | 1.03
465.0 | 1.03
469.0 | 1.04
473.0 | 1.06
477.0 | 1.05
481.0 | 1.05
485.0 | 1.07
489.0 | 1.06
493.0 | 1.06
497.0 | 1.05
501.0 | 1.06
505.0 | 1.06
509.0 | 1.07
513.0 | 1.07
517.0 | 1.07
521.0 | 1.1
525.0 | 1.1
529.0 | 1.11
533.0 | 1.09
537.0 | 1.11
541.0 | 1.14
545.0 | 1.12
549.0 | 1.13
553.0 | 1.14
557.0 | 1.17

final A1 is 1.11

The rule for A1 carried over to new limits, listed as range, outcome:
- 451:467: 1.04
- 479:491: 1.06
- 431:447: 1.1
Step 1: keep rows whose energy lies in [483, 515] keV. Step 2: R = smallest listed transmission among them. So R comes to 1.05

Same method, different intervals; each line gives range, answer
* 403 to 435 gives 1.1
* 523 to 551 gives 1.09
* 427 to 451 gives 1.08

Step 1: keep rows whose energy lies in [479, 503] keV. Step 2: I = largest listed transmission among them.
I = 1.07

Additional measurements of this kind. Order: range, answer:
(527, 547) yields 1.14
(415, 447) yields 1.12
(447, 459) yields 1.11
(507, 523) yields 1.1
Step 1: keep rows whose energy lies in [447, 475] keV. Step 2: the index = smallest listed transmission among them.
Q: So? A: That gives 1.03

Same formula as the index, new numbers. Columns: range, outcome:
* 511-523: 1.07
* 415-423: 1.11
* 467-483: 1.04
